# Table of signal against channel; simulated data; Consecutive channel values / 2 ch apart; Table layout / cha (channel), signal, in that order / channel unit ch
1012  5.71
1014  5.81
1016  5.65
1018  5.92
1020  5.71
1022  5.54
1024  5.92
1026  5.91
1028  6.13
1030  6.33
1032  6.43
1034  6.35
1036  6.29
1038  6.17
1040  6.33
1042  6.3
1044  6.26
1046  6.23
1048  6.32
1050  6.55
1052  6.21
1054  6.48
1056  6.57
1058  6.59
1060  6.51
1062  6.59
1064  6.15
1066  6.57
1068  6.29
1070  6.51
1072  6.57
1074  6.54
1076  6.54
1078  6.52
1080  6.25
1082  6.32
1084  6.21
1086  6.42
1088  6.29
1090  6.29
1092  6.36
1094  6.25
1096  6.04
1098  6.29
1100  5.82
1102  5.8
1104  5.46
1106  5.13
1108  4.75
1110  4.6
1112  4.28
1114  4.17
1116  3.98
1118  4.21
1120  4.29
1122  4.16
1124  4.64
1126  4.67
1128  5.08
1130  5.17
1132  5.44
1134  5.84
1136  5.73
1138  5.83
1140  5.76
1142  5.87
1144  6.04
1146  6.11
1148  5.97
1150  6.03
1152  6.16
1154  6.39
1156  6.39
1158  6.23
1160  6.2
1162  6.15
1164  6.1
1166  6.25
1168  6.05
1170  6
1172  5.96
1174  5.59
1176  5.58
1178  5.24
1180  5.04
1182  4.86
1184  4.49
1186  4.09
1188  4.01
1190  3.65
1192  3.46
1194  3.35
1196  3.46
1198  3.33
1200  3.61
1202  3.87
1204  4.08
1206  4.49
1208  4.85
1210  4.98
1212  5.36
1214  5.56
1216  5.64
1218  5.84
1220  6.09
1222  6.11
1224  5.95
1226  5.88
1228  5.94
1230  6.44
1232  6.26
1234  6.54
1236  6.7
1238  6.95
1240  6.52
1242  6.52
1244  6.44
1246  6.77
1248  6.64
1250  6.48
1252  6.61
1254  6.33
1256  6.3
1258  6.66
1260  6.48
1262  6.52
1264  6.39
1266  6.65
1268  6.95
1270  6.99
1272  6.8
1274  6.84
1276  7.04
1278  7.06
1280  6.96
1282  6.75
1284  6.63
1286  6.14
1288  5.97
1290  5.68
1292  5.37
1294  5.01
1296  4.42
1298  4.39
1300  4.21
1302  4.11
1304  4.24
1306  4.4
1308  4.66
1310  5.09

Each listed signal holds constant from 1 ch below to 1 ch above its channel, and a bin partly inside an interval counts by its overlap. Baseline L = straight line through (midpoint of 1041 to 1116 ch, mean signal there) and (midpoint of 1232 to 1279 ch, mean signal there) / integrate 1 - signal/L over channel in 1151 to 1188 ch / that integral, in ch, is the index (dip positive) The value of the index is 4.0 ch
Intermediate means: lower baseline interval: 6.05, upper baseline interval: 6.65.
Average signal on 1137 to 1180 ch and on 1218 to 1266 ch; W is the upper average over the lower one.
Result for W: 1.07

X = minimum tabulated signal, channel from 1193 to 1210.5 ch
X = 3.33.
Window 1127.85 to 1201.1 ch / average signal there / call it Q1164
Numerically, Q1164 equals 5.31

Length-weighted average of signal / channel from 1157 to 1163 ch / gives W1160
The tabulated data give 6.19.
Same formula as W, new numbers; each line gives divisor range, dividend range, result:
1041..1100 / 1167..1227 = 0.77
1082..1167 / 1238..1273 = 1.18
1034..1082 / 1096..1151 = 0.82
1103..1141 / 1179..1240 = 1.03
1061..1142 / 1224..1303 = 1.10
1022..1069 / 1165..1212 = 0.74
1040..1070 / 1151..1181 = 0.93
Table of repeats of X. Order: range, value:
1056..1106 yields 5.13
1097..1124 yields 3.98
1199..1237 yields 3.61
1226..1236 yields 5.88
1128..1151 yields 5.08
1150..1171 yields 6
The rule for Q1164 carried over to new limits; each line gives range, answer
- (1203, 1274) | 6.17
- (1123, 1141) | 5.35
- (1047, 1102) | 6.36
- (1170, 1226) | 4.8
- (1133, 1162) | 6.04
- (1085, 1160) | 5.52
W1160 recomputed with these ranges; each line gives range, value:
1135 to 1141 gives 5.77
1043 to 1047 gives 6.25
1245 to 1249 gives 6.71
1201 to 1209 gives 4.32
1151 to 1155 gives 6.28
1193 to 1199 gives 3.38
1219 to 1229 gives 5.99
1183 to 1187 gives 4.29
